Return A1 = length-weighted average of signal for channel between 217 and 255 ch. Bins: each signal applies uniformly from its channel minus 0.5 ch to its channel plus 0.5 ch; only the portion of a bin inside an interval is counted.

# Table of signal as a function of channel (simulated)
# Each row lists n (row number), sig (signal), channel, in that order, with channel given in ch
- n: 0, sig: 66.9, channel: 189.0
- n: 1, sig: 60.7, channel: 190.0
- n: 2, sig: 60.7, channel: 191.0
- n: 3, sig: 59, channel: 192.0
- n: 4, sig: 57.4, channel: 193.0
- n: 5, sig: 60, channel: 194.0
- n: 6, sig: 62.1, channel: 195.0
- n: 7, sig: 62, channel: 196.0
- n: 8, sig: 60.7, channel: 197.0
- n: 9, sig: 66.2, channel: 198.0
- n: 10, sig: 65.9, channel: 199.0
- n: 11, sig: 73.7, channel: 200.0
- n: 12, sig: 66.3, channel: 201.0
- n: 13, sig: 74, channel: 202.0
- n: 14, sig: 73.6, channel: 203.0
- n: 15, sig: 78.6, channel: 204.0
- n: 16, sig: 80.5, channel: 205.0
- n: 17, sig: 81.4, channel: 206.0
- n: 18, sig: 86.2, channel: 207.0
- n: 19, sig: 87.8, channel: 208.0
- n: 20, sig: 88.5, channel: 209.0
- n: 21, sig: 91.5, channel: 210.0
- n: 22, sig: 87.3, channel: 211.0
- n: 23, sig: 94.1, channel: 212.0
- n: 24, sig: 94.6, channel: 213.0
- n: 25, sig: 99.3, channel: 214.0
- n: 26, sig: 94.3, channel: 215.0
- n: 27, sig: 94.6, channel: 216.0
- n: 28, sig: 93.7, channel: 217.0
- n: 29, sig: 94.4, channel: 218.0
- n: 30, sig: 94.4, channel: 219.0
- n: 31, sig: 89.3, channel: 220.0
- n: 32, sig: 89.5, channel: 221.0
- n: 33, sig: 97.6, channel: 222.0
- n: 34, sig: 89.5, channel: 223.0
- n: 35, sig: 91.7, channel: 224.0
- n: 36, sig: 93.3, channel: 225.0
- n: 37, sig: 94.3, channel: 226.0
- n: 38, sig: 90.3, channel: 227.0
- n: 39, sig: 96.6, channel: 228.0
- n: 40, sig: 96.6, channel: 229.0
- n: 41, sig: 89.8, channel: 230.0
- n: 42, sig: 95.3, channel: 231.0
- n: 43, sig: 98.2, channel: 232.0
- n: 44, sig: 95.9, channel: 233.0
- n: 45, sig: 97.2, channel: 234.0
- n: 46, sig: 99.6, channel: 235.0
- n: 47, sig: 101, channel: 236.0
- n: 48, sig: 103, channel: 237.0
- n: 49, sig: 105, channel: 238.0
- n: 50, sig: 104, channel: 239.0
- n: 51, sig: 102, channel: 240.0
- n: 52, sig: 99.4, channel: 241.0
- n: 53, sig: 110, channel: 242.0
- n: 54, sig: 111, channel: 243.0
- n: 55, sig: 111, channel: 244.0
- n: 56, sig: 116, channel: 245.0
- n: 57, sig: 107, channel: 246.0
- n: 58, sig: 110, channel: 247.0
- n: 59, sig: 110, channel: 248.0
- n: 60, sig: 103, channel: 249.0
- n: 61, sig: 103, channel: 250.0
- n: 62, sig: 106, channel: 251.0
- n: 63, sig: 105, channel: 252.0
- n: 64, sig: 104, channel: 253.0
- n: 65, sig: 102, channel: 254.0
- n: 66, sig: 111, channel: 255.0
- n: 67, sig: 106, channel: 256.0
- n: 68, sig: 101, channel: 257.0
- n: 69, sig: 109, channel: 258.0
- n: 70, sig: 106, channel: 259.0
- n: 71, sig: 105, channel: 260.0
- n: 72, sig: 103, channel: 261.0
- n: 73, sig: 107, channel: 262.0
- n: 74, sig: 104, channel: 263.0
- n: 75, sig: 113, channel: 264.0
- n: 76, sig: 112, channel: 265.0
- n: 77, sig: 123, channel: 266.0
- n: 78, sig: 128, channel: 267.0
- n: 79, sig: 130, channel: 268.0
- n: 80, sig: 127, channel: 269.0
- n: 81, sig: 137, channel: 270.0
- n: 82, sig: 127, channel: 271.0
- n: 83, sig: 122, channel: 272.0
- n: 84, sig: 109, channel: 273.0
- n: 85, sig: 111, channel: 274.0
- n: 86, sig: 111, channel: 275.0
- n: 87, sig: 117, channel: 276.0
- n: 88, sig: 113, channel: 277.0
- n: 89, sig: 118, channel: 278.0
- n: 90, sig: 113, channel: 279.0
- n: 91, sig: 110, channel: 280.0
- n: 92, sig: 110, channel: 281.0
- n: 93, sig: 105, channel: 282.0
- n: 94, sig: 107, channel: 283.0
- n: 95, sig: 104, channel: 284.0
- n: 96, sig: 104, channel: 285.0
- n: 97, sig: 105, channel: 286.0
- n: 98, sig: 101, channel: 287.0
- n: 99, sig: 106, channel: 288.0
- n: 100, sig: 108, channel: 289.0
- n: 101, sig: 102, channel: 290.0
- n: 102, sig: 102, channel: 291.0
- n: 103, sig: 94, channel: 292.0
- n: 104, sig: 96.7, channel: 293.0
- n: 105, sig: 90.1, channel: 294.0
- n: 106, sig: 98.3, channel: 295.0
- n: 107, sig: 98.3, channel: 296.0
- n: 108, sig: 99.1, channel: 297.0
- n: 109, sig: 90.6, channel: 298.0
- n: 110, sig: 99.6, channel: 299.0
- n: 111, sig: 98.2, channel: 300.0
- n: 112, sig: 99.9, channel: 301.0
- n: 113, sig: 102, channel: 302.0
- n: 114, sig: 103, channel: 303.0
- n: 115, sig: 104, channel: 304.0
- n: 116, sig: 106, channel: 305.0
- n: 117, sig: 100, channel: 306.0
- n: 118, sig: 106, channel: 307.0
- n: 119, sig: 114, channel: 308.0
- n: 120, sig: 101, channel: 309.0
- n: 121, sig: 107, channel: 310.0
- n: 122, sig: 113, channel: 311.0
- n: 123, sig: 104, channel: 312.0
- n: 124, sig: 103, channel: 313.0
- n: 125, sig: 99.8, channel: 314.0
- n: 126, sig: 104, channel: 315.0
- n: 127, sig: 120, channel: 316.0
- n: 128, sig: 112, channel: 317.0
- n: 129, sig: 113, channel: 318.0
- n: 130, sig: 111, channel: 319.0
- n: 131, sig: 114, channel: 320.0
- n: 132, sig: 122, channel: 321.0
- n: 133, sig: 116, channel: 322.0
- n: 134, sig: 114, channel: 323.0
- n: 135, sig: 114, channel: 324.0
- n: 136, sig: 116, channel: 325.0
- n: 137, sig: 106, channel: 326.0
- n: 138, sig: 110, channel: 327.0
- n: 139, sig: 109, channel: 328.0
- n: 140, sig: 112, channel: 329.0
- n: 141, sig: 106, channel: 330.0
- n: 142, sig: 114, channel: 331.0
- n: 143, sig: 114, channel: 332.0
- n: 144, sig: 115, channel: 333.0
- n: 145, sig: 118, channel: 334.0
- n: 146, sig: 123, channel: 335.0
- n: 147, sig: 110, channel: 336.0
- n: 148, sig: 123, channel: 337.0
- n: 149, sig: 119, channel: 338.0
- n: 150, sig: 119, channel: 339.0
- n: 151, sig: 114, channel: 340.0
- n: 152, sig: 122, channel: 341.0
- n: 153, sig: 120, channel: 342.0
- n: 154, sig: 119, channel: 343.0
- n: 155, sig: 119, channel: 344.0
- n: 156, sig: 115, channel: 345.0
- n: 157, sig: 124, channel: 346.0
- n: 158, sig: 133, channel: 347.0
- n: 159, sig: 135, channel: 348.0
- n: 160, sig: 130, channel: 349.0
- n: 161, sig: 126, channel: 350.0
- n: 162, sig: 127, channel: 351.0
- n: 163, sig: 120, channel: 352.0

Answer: 100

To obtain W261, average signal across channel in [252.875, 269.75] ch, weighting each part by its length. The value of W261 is 112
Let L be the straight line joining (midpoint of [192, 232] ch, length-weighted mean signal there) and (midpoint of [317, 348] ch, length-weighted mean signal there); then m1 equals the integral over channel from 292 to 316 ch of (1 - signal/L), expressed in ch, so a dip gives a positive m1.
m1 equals 1.5 ch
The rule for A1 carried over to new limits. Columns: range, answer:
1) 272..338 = 108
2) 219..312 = 105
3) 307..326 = 111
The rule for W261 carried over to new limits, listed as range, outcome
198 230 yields 87.5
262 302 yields 109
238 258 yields 106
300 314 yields 104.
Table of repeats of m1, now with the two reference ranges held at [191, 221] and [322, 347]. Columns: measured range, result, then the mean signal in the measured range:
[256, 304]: -3.76 ch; 108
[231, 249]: -3.06 ch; 104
